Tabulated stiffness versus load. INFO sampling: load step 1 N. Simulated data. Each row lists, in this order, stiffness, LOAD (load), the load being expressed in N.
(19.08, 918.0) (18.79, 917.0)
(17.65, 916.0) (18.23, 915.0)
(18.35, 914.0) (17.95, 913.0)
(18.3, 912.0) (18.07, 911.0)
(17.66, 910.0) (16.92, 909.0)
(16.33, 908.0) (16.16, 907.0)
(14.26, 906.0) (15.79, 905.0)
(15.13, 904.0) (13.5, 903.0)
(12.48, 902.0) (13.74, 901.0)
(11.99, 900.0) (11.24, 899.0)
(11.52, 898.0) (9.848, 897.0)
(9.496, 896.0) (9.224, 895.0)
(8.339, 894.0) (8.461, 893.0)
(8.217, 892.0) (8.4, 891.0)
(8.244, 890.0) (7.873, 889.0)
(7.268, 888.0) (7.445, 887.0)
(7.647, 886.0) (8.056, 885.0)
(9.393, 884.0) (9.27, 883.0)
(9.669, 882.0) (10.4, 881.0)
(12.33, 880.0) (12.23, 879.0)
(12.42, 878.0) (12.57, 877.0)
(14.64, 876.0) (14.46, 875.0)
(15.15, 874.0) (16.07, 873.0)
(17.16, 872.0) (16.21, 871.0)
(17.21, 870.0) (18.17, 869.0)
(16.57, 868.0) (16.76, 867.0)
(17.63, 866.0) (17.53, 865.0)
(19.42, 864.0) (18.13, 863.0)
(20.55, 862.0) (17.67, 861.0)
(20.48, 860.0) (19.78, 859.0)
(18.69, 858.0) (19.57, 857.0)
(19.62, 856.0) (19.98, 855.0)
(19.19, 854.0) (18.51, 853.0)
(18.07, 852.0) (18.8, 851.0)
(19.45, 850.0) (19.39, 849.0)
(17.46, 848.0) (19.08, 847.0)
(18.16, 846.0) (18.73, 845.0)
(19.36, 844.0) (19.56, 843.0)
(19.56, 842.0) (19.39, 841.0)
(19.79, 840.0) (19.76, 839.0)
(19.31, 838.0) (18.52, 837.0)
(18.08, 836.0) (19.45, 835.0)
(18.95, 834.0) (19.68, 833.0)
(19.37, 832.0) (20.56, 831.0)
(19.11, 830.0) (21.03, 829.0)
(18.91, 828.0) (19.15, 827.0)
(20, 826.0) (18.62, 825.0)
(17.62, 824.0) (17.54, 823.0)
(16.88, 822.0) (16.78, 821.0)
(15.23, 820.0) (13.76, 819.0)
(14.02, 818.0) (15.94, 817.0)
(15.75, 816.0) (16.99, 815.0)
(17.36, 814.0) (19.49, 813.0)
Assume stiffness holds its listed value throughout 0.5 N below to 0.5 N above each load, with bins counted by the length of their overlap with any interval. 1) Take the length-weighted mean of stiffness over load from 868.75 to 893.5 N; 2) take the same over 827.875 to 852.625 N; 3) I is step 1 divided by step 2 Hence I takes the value 0.6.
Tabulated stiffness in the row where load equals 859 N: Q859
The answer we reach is 19.78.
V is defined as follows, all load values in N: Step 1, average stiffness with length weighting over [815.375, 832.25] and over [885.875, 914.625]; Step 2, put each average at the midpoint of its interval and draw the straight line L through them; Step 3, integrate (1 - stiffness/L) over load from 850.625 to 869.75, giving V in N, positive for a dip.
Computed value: -4.38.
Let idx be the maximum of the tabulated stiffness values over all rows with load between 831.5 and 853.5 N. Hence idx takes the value 19.79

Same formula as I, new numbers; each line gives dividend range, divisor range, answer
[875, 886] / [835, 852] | 0.58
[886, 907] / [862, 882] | 0.69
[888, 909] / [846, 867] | 0.61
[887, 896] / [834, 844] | 0.43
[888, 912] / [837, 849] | 0.65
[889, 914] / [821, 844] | 0.68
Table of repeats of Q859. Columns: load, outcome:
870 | 17.21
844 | 19.36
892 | 8.217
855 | 19.98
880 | 12.33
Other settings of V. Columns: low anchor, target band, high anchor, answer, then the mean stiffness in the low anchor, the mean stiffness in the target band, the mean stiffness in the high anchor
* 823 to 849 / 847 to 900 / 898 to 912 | 8.55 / 19.1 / 14.3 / 14.9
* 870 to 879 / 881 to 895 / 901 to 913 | 6.26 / 14.8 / 8.44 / 15.9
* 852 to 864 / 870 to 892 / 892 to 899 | 3.55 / 19.2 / 11.3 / 9.52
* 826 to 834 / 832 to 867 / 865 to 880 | -2.60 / 19.7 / 19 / 15.5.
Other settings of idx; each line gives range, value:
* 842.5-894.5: 20.55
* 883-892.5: 9.393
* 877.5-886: 12.42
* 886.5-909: 16.92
